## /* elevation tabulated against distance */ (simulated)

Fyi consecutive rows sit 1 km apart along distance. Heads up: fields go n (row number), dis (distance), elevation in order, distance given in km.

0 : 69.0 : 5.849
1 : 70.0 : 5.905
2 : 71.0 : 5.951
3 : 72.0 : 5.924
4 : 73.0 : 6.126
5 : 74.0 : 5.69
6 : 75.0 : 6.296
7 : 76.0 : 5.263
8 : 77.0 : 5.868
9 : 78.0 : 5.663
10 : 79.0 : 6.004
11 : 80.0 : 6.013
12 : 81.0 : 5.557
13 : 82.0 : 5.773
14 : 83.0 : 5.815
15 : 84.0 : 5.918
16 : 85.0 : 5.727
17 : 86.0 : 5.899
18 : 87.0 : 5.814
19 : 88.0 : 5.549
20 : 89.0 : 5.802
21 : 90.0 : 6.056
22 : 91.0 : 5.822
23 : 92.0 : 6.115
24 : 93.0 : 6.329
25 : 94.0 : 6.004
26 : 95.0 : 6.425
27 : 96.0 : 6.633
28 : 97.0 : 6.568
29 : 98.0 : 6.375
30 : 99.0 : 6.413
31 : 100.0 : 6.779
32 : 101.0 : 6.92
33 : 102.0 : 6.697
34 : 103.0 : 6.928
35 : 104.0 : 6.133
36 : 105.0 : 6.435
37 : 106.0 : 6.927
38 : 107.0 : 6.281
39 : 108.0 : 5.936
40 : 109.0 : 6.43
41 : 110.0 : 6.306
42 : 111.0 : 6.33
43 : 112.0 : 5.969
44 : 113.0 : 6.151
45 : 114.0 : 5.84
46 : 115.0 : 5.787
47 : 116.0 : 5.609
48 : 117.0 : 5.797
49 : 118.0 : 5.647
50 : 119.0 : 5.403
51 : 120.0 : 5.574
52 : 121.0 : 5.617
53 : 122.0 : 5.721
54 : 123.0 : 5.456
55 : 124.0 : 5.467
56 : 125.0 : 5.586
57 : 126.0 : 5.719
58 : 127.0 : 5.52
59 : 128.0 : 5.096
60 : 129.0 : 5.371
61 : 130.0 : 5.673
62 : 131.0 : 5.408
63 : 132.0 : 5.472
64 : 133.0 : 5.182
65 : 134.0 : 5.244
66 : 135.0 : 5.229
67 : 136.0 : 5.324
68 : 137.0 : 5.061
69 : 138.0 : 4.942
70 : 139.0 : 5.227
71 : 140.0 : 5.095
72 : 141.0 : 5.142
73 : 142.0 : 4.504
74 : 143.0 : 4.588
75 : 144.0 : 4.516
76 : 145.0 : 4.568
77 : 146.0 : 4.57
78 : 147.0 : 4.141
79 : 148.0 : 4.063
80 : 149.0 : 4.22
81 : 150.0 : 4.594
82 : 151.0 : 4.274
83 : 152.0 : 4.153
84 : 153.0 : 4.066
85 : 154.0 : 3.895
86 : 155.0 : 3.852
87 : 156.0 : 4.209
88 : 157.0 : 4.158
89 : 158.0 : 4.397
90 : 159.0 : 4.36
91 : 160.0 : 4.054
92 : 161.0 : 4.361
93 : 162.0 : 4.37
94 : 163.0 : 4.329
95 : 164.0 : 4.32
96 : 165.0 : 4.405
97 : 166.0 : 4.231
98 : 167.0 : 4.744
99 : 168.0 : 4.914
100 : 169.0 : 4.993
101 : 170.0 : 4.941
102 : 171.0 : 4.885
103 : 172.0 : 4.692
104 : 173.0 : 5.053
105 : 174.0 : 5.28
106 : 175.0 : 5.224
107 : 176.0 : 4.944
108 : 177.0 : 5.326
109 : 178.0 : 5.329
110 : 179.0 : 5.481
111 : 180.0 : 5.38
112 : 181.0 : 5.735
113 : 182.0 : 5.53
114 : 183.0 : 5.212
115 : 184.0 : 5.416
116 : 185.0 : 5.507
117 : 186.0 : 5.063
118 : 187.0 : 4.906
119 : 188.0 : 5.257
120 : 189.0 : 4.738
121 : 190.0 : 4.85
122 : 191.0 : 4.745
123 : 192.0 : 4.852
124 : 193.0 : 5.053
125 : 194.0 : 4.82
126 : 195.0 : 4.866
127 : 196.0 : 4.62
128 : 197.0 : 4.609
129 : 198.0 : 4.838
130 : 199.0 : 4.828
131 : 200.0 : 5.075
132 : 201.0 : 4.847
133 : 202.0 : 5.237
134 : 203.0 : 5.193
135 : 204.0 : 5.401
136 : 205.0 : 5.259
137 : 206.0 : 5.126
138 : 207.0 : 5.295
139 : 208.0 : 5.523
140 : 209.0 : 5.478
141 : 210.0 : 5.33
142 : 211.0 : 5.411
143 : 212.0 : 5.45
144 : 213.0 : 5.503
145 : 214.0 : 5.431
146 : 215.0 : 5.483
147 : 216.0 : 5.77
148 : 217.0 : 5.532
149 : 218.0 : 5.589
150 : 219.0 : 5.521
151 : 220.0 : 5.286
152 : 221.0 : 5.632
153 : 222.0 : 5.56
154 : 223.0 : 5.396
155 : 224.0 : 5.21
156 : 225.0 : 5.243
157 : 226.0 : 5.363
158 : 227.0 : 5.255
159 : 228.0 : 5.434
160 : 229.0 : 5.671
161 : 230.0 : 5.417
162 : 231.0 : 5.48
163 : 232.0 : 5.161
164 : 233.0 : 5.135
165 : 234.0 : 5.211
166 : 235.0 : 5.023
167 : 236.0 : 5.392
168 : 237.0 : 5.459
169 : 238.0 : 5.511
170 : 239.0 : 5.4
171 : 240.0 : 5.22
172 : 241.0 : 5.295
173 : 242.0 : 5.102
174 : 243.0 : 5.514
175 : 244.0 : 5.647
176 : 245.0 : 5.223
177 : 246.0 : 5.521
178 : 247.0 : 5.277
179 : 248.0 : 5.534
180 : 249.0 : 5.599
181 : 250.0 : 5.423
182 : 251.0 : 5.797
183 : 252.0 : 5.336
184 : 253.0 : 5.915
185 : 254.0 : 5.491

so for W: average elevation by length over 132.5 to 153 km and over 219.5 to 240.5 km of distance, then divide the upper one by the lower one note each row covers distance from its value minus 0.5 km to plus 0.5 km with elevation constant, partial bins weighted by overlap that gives 1.14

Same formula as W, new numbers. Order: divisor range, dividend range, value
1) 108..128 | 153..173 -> 0.77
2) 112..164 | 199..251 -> 1.08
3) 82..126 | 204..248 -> 0.89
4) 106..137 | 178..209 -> 0.90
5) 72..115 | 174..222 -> 0.85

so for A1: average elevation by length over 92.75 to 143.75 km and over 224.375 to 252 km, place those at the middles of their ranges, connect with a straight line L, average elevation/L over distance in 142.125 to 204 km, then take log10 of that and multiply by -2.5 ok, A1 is 0.18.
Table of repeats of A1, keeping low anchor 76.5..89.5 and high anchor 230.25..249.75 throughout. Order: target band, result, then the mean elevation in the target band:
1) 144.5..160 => 0.31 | 4.23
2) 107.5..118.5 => -0.05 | 5.98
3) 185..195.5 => 0.12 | 4.94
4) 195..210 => 0.08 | 5.1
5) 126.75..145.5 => 0.11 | 5.11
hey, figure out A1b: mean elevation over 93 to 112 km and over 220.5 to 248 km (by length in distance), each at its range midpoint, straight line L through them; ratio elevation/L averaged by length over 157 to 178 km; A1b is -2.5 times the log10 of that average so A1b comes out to 0.25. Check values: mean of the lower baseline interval 6.46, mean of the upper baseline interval 5.36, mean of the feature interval 4.69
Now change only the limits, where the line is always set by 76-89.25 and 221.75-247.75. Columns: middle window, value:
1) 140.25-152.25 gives 0.25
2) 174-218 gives 0.05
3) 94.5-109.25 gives -0.14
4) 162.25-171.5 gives 0.19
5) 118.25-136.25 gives 0.04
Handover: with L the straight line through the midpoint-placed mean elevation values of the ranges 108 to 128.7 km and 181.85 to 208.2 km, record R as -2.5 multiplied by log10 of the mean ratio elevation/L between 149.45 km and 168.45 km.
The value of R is 0.244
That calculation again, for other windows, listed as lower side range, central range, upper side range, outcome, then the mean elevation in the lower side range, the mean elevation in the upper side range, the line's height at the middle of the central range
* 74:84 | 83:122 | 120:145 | -0.10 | 5.81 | 5.25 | 5.56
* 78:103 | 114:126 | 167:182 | 0.03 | 6.13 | 5.15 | 5.79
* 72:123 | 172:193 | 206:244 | 0.09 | 6.05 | 5.4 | 5.61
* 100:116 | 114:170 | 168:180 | 0.17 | 6.33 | 5.11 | 5.7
